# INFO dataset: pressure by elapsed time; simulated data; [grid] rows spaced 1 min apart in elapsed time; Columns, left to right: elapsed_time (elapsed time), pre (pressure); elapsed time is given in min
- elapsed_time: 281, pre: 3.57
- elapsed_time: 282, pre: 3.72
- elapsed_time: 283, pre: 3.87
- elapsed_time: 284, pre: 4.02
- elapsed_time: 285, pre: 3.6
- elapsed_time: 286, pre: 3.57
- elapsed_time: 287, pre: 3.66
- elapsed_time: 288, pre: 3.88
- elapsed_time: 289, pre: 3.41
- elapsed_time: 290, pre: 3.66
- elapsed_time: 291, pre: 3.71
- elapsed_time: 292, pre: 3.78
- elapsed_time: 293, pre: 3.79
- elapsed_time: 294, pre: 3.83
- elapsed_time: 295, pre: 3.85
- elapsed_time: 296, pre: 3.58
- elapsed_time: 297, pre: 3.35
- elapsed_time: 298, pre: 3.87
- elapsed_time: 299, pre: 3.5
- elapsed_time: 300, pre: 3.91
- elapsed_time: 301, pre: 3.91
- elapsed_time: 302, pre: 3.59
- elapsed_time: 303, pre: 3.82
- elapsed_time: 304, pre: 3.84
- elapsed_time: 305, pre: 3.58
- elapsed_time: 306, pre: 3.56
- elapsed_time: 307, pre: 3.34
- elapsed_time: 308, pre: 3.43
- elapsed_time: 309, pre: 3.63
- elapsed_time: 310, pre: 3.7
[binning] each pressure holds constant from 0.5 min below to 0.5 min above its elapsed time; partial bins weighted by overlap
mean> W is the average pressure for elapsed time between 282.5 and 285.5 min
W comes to 3.83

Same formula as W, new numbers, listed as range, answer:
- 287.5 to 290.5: 3.65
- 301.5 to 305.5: 3.71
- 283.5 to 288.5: 3.75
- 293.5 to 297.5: 3.65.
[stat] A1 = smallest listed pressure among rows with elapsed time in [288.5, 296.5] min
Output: 3.41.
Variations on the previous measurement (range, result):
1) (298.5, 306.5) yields 3.5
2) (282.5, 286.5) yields 3.57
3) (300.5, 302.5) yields 3.59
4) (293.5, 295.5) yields 3.83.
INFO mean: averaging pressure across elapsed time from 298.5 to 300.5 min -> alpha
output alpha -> 3.71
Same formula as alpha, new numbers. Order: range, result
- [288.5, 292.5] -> 3.64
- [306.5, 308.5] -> 3.38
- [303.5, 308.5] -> 3.55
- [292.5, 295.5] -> 3.82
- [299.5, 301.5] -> 3.91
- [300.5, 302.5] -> 3.75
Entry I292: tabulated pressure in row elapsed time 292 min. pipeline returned 3.78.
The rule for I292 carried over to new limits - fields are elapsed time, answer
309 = 3.63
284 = 4.02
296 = 3.58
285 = 3.6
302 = 3.59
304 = 3.84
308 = 3.43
